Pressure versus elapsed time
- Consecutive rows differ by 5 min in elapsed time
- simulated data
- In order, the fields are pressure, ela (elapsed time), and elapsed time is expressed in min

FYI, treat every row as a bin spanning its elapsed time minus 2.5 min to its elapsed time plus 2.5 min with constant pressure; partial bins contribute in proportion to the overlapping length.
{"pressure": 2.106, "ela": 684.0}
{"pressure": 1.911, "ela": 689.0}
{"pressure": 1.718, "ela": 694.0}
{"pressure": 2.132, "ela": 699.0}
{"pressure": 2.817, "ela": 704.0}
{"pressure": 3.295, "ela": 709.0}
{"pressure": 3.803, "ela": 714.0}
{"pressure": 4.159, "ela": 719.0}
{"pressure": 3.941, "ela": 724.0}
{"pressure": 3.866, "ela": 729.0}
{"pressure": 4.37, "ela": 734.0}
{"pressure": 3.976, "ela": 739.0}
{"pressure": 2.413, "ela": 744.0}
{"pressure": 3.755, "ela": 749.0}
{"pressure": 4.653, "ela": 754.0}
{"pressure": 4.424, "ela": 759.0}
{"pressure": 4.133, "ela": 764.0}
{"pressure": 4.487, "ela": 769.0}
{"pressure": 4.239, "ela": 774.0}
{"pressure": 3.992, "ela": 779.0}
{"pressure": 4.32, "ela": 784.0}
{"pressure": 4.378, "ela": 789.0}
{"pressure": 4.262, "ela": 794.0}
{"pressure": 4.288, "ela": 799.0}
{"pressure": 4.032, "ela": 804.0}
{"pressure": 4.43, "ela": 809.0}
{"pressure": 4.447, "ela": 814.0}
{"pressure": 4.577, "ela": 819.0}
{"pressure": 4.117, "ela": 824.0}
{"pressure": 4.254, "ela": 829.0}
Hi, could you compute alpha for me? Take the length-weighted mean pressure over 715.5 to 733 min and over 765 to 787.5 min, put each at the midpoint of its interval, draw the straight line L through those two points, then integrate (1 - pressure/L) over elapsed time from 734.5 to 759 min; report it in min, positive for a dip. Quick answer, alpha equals 1.7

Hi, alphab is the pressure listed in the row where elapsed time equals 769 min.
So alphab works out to 4.487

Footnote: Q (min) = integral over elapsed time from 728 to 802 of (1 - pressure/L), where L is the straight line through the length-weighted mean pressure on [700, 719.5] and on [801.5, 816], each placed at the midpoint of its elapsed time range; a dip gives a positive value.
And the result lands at -4.4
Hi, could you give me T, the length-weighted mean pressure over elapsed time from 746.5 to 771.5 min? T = 4.29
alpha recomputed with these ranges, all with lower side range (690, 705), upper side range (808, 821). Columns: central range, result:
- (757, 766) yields -2.3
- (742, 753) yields -0.6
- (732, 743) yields -3.7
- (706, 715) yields -4.0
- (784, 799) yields -1.1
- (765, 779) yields -2.5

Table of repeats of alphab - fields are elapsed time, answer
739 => 3.976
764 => 4.133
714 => 3.803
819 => 4.577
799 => 4.288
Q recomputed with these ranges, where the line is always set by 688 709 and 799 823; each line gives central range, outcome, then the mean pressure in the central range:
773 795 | -2.2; 4.24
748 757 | -2.8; 4.29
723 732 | -3.5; 3.92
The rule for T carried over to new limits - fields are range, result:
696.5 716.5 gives 3.01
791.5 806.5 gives 4.19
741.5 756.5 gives 3.61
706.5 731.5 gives 3.81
